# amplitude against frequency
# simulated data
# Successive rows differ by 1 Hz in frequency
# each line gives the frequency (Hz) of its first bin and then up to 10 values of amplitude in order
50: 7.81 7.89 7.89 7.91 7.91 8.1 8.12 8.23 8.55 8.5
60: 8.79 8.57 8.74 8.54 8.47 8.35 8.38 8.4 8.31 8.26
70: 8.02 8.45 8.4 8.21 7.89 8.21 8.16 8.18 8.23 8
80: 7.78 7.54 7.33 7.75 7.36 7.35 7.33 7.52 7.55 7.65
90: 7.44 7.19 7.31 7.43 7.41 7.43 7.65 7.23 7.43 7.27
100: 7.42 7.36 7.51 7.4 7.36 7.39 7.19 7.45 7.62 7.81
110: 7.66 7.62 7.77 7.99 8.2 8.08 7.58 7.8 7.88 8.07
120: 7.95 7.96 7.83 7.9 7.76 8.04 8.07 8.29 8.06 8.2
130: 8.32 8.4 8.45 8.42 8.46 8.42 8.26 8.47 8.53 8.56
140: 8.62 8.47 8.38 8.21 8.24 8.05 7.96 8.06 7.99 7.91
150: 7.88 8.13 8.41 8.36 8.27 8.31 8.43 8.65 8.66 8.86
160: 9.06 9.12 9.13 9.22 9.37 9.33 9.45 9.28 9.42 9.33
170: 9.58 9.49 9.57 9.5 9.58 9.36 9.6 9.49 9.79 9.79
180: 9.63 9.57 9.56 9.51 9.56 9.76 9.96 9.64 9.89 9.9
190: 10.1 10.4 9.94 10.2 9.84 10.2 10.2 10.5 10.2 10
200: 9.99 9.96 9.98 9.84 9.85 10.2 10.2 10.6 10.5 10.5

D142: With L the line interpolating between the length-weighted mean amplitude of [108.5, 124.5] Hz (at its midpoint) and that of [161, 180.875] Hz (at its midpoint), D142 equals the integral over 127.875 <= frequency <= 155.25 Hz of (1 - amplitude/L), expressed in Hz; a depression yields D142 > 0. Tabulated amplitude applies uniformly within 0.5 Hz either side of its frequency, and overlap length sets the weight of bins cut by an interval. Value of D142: 1.0 Hz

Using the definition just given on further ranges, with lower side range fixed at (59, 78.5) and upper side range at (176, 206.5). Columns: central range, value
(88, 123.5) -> 4.90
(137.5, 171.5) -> 2.82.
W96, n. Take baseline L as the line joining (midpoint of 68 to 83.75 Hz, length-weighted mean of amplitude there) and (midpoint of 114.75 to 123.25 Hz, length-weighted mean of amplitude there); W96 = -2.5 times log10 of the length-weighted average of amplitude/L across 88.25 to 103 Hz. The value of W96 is 0.08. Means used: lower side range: 8.03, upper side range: 7.89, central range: 7.41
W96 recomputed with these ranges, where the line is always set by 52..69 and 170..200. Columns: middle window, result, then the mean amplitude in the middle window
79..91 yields 0.151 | 7.52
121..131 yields 0.134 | 8.06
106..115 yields 0.155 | 7.75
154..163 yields 0.087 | 8.77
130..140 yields 0.096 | 8.44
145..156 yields 0.158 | 8.14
